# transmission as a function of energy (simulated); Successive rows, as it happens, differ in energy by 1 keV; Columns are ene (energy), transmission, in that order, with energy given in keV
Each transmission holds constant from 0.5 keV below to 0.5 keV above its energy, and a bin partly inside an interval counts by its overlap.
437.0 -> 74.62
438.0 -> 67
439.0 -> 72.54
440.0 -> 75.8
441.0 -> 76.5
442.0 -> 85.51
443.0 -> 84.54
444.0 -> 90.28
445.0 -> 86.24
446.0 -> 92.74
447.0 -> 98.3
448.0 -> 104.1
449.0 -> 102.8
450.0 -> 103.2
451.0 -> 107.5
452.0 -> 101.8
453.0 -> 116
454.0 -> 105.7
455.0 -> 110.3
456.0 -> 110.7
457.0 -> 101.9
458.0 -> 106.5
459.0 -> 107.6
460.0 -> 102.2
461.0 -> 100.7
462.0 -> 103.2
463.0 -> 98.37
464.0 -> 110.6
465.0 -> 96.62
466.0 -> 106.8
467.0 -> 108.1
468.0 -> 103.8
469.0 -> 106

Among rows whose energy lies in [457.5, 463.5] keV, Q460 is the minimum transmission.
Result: 98.37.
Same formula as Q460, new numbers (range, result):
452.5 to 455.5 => 105.7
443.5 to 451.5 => 86.24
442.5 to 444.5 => 84.54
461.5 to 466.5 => 96.62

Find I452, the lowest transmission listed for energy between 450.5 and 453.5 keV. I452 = 101.8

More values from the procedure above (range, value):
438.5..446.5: 72.54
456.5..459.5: 101.9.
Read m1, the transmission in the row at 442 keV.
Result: 85.51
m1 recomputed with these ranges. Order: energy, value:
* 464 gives 110.6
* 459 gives 107.6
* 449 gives 102.8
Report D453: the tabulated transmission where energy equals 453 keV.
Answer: 116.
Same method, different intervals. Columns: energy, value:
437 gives 74.62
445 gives 86.24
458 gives 106.5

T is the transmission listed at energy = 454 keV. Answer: 105.7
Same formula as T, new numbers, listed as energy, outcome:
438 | 67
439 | 72.54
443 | 84.54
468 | 103.8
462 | 103.2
